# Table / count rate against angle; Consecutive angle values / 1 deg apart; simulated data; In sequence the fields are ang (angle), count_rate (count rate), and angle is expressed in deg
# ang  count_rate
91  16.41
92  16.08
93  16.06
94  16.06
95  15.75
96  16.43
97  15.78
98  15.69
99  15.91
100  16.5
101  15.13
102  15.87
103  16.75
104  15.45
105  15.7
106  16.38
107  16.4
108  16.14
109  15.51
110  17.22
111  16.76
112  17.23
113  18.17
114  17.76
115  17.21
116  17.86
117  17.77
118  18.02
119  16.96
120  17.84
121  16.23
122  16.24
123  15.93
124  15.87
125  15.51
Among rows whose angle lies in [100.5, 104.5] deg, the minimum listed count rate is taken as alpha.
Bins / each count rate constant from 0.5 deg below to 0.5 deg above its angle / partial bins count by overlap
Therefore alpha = 15.13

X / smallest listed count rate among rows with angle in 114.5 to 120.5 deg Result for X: 16.96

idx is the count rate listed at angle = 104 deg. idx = 15.45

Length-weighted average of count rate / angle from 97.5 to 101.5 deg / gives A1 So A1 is 15.8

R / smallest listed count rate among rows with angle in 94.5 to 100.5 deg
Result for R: 15.69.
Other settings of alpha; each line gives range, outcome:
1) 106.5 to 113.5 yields 15.51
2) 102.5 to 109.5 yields 15.45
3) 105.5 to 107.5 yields 16.38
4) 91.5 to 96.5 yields 15.75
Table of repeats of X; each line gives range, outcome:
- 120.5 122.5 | 16.23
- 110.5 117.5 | 16.76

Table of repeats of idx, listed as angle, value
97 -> 15.78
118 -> 18.02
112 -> 17.23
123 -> 15.93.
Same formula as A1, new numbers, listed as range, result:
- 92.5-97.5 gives 16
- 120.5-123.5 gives 16.1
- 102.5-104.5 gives 16.1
